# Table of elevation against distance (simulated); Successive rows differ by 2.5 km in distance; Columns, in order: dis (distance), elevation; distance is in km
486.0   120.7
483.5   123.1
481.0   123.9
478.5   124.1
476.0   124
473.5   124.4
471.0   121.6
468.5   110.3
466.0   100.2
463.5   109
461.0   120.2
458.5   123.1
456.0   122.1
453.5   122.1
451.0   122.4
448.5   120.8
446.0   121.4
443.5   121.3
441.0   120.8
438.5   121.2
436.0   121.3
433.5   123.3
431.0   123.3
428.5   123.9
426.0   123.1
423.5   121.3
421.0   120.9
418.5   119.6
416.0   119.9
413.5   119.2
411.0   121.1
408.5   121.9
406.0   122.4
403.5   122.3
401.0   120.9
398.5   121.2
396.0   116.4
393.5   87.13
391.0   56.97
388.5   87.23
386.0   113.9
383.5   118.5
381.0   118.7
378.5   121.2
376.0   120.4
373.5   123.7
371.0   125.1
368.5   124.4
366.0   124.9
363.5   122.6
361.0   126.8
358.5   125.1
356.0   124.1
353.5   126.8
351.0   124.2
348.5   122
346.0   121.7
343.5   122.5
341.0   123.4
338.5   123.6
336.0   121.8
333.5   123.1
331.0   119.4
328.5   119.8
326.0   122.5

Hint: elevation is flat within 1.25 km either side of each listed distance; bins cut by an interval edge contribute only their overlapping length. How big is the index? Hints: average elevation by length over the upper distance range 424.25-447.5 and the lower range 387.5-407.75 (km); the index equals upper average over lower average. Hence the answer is 1.2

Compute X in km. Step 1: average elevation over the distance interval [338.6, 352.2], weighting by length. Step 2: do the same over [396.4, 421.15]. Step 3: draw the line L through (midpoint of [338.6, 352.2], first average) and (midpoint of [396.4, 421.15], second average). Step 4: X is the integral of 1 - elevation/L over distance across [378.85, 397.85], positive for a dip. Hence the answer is 3.1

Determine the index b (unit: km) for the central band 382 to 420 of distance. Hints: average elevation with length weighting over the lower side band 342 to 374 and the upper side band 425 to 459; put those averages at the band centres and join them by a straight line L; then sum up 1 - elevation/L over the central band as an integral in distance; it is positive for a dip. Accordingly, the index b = 3.6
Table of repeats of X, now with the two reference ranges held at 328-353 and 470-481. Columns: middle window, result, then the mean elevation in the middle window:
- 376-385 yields 0.24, 119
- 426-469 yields 1.35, 119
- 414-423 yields 0.21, 120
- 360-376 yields -0.21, 124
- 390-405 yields 2.15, 105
